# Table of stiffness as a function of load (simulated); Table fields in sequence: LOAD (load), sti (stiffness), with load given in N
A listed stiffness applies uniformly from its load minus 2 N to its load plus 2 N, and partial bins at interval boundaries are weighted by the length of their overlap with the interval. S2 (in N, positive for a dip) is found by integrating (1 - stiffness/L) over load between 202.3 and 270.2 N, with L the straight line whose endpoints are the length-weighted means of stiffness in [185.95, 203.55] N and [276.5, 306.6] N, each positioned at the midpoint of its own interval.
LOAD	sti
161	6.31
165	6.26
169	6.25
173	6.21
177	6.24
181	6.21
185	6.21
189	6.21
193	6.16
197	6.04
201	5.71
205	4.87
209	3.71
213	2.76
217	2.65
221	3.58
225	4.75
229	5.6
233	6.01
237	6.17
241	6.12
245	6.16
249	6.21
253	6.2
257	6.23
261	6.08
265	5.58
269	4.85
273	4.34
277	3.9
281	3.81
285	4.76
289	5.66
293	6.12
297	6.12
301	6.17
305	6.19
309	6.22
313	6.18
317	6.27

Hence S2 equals 6.7 N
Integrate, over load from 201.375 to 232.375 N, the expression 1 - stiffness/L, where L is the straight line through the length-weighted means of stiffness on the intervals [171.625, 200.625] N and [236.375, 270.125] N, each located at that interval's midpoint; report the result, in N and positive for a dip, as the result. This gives 9.72 N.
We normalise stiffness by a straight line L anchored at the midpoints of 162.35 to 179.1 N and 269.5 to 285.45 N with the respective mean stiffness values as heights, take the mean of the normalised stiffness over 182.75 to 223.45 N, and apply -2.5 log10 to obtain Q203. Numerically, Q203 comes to 0.18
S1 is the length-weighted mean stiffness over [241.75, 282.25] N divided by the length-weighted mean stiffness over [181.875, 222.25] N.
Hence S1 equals 1.11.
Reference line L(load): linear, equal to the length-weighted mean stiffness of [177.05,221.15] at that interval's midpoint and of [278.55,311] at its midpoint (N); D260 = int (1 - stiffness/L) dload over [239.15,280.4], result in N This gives -0.91 N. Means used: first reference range 5.03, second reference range 5.61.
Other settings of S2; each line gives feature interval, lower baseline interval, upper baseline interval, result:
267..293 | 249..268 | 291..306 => 5.99 N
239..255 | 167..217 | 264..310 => -2.47 N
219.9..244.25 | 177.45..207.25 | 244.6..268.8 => 1.95 N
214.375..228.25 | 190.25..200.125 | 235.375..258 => 5.28 N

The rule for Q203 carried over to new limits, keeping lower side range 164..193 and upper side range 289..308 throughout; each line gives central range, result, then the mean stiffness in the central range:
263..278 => 0.28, 4.72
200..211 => 0.31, 4.68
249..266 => 0.01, 6.07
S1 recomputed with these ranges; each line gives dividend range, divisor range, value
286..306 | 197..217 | 1.40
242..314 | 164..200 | 0.91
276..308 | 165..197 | 0.87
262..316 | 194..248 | 1.09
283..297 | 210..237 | 1.29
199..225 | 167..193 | 0.63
